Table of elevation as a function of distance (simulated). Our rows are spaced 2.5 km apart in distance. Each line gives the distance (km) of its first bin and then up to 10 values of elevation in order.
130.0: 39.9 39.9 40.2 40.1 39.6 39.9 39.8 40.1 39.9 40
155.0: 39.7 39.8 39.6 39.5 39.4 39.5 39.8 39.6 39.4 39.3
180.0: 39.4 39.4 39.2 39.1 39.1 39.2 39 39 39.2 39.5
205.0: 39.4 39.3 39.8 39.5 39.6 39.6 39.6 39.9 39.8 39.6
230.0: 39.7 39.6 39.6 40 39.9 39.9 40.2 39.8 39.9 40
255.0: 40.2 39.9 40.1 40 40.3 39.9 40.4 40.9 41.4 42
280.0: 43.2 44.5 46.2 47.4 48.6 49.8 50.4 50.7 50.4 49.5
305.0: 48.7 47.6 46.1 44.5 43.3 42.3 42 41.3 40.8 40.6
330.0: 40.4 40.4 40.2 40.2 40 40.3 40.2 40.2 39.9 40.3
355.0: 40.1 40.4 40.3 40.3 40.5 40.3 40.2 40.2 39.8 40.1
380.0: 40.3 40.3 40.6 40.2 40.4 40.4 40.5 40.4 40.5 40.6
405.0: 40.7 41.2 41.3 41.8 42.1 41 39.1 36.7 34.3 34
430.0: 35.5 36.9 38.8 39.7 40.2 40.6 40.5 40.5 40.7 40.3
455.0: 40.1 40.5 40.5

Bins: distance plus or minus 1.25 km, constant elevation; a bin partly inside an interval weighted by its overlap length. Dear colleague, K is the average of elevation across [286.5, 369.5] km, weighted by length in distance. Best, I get 43.2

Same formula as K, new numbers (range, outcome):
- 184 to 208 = 39.2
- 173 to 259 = 39.6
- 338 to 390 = 40.2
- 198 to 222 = 39.5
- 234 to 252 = 39.9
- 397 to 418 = 41.1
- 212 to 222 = 39.6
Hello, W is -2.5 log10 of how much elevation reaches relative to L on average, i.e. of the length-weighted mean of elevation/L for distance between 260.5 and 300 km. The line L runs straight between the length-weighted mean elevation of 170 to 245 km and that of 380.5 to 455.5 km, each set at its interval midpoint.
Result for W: -0.13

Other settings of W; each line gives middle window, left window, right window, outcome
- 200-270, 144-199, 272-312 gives 0.092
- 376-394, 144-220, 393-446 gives -0.026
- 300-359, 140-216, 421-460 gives -0.088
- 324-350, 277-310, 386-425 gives 0.115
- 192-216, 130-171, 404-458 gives 0.010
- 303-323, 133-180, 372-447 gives -0.132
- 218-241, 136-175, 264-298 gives 0.076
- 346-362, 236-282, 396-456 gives -0.008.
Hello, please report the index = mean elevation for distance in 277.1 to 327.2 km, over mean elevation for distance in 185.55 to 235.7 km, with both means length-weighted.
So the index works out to 1.16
